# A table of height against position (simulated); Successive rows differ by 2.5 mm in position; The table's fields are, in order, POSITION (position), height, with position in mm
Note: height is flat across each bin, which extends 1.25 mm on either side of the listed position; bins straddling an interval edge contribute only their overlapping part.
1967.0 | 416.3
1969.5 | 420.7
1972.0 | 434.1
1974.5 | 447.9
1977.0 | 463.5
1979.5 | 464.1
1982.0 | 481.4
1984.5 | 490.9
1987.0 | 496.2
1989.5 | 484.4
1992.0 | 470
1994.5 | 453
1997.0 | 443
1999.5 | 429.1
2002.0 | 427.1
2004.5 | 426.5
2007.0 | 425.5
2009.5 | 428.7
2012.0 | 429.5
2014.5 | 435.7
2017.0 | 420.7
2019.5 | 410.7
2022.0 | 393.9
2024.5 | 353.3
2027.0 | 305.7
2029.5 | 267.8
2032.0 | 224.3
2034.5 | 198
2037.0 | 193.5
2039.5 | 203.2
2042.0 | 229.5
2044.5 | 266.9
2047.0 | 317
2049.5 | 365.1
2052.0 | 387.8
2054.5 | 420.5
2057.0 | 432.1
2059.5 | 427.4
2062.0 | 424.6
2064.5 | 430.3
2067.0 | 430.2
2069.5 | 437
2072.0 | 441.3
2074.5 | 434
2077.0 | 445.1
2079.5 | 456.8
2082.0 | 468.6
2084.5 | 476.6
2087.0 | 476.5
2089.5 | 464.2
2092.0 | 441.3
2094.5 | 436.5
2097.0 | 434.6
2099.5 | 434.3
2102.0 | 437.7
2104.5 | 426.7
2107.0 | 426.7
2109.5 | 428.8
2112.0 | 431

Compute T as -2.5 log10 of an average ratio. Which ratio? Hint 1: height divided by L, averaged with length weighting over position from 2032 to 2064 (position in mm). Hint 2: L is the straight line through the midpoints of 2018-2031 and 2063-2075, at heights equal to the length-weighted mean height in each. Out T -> 0.231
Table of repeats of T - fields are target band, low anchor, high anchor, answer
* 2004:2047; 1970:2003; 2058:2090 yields 0.35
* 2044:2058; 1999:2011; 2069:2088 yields 0.20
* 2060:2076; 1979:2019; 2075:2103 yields 0.04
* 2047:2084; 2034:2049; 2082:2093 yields -0.20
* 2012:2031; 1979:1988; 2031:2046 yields -0.22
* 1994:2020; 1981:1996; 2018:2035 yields -0.09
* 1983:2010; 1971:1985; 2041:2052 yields -0.08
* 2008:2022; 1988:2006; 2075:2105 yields 0.07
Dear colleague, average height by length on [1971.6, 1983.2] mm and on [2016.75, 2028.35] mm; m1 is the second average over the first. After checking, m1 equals 0.8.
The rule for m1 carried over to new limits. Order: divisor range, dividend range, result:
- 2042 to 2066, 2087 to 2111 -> 1.16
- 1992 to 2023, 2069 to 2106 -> 1.04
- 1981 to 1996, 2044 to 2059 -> 0.78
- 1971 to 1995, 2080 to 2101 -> 0.97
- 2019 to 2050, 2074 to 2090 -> 1.64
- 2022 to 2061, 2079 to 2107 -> 1.45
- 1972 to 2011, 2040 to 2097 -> 0.91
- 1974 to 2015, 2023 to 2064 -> 0.70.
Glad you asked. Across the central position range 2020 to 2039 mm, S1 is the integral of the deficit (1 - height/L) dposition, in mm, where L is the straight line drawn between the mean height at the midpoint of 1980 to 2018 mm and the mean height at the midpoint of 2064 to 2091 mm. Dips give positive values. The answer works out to 7.2 mm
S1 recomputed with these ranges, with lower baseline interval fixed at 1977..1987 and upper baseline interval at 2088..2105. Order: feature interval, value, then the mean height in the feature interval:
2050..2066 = 1.25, 418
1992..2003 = 0.74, 442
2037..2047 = 4.80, 239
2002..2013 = 1.01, 427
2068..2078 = 0.21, 439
